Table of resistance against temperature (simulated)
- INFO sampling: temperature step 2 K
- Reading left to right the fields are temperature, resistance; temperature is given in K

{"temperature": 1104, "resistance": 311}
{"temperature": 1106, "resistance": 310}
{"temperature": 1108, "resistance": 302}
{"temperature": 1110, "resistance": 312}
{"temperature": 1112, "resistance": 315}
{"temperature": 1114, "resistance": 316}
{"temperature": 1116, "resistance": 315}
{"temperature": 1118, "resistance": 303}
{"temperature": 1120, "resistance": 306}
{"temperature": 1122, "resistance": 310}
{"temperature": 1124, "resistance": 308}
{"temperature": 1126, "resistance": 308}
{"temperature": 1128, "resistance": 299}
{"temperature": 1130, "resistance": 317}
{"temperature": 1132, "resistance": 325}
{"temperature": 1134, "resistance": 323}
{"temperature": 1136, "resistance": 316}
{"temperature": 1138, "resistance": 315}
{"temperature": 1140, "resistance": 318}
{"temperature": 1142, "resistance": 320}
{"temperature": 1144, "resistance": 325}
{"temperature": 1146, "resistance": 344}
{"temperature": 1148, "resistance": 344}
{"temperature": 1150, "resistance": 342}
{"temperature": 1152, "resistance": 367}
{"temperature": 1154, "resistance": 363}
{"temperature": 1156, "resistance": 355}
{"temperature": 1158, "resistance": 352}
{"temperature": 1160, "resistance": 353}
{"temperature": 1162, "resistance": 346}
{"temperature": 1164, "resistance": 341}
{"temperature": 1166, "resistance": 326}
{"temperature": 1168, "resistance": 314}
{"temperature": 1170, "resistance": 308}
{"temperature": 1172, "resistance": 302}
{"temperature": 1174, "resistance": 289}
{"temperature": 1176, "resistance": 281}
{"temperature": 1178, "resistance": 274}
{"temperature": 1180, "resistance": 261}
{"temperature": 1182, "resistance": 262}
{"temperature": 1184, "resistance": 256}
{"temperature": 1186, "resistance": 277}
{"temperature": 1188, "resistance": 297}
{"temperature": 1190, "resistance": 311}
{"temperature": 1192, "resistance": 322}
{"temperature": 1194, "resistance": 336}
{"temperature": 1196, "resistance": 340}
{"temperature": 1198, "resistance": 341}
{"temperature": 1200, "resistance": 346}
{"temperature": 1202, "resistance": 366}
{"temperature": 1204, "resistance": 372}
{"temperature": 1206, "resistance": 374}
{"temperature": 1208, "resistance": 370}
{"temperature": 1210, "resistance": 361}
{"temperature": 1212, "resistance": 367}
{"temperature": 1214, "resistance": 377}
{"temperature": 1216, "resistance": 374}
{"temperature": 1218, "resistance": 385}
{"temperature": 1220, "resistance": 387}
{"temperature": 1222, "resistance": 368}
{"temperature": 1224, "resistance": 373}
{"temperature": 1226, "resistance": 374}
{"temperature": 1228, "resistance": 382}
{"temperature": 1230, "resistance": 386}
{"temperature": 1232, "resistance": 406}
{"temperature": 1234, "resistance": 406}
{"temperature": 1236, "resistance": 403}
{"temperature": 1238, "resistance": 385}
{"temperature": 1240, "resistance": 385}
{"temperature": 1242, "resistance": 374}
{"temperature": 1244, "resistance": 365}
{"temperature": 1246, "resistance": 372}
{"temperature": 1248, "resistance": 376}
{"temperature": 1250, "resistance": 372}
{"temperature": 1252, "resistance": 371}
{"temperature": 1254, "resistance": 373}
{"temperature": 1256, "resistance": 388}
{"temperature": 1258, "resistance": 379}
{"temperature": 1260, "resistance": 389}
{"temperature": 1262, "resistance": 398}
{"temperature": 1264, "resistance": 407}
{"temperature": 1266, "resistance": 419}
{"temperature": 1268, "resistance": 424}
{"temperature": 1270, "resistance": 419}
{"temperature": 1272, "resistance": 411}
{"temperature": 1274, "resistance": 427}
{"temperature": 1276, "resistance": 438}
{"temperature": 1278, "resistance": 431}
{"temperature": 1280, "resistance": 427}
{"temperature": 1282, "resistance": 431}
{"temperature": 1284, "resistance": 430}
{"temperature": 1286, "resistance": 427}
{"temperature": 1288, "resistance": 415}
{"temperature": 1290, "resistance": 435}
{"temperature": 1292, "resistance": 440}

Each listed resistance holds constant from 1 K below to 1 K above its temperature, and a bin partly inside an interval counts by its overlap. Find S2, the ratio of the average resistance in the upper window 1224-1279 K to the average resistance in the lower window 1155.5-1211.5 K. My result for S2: 1.2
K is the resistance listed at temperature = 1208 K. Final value 370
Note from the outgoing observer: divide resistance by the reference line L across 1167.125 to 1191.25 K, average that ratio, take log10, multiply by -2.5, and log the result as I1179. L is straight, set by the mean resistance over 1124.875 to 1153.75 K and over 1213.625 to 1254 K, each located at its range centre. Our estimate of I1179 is 0.22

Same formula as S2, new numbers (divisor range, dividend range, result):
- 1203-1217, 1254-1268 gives 1.07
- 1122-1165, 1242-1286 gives 1.21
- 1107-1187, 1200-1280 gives 1.23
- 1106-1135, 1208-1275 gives 1.24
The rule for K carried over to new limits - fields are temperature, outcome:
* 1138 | 315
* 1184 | 256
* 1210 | 361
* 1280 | 427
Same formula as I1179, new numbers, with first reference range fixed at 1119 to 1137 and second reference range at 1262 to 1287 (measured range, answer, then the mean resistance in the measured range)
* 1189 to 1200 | 0.098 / 331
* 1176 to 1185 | 0.307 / 265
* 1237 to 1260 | 0.074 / 377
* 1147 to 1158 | -0.073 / 354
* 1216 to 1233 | 0.009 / 382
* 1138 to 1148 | -0.012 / 327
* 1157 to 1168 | -0.008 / 341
